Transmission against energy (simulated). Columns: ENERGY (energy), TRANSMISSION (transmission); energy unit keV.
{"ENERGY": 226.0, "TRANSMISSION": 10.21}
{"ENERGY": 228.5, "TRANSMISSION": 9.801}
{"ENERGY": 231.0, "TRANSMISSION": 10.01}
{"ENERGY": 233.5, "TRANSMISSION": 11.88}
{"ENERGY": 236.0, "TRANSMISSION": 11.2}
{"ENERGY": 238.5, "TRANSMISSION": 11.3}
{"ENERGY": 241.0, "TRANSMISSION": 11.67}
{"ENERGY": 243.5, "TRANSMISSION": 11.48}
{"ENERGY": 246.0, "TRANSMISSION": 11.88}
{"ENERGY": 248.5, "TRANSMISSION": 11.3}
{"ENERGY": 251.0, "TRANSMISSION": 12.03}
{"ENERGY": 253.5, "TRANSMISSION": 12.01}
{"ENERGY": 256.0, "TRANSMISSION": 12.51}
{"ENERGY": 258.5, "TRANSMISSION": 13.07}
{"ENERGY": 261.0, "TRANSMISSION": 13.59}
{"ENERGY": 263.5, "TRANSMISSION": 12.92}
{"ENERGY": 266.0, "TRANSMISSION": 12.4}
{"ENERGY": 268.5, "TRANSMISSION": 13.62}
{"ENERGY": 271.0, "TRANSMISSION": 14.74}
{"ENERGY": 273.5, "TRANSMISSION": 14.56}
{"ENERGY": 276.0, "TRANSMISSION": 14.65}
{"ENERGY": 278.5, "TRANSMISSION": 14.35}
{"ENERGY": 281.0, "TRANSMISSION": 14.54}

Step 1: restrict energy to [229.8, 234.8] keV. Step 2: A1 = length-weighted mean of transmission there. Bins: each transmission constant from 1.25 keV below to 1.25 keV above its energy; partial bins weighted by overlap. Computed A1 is 11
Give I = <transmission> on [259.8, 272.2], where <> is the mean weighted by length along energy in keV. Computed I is 13.4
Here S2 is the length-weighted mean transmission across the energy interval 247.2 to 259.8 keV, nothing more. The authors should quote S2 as 12.2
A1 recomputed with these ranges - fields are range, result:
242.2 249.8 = 11.6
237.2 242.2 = 11.5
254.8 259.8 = 12.8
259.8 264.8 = 13.2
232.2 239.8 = 11.5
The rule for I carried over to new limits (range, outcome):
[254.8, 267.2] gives 12.9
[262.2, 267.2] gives 12.7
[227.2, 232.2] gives 9.91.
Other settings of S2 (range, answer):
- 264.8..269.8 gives 13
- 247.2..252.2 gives 11.7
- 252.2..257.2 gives 12.3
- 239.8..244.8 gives 11.6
